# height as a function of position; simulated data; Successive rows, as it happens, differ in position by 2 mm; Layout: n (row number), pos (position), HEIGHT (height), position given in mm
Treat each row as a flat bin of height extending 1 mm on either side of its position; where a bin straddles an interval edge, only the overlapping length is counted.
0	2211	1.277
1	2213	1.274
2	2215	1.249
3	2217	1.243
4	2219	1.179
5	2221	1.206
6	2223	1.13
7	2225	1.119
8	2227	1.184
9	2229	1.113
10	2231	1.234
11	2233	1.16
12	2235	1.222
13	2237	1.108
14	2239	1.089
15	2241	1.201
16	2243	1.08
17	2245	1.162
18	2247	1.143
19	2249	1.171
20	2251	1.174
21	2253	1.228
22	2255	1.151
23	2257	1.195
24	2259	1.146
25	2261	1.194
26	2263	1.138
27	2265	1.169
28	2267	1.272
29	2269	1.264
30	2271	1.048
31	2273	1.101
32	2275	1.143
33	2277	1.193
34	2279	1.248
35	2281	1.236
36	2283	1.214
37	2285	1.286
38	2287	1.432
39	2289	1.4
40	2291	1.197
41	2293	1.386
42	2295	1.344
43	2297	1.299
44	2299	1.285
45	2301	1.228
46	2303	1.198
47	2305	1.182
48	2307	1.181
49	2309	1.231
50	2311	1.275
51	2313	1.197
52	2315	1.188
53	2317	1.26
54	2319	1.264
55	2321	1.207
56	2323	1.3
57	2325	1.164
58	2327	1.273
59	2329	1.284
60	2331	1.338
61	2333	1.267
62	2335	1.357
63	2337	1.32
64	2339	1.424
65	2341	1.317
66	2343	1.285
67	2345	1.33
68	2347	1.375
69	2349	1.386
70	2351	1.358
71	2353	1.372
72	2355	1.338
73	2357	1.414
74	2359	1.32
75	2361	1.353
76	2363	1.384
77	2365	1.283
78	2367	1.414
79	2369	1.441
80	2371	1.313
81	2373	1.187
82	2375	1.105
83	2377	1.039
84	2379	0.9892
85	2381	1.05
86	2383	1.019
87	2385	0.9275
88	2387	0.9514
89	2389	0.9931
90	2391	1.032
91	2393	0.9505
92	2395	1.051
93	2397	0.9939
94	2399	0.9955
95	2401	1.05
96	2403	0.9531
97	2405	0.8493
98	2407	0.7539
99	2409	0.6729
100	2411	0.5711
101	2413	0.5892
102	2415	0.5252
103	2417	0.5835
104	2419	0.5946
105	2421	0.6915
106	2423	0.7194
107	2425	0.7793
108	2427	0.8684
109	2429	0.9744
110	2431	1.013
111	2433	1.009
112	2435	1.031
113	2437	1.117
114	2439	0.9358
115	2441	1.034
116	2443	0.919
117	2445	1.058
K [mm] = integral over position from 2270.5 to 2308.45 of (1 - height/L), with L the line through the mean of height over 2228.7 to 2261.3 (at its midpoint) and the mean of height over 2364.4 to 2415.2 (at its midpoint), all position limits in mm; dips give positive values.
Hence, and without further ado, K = -4.6 mm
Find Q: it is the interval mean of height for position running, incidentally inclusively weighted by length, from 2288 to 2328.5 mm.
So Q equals 1.25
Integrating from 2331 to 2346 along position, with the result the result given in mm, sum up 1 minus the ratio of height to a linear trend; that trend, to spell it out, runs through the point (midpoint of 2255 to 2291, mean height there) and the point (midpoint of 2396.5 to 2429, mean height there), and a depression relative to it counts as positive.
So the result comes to -4.9 mm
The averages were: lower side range 1.21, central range 1.33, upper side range 0.765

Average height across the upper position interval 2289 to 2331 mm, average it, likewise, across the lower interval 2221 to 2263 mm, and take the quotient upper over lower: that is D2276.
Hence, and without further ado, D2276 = 1.1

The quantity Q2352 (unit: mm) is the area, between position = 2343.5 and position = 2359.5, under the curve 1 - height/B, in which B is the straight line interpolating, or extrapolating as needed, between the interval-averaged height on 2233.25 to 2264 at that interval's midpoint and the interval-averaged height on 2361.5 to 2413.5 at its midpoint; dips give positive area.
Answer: -4.5 mm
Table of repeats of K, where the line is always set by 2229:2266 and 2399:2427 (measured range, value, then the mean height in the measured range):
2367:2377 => -4.9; 1.25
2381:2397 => -4.0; 0.993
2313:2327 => -3.7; 1.23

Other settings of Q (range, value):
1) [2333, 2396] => 1.23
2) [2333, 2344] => 1.33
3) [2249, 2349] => 1.25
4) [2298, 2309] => 1.22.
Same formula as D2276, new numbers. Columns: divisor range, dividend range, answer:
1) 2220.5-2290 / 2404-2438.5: 0.66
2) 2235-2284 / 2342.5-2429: 0.89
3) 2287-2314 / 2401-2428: 0.57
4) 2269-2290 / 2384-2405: 0.80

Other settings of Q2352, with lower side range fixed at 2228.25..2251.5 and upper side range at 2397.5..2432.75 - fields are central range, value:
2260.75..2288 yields -3.3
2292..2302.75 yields -2.8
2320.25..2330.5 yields -2.9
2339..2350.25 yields -5.0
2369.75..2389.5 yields -4.7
